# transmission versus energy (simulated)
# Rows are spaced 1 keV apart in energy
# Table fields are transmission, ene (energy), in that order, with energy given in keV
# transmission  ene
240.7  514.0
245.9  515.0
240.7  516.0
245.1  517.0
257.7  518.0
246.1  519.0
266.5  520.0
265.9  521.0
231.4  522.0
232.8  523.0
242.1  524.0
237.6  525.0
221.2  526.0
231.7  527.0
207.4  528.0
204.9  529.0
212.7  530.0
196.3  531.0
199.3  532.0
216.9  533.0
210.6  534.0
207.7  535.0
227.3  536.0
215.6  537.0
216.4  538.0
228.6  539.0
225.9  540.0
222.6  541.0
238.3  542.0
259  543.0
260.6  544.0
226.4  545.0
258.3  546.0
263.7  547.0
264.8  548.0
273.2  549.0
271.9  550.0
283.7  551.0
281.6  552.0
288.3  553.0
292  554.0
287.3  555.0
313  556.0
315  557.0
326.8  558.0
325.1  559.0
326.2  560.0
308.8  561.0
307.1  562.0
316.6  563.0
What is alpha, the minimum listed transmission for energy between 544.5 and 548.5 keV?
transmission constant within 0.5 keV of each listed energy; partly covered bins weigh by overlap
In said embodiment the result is 226.4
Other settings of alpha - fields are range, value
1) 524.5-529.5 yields 204.9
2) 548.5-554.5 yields 271.9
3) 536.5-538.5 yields 215.6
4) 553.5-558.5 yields 287.3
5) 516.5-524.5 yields 231.4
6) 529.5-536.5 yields 196.3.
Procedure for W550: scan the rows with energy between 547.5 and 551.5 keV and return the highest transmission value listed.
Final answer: 283.7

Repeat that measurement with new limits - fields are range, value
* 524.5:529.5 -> 237.6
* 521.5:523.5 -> 232.8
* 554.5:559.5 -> 326.8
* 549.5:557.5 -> 315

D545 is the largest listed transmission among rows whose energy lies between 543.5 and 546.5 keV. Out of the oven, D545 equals 260.6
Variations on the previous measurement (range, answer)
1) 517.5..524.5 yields 266.5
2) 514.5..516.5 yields 245.9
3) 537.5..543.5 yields 259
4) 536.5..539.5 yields 228.6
